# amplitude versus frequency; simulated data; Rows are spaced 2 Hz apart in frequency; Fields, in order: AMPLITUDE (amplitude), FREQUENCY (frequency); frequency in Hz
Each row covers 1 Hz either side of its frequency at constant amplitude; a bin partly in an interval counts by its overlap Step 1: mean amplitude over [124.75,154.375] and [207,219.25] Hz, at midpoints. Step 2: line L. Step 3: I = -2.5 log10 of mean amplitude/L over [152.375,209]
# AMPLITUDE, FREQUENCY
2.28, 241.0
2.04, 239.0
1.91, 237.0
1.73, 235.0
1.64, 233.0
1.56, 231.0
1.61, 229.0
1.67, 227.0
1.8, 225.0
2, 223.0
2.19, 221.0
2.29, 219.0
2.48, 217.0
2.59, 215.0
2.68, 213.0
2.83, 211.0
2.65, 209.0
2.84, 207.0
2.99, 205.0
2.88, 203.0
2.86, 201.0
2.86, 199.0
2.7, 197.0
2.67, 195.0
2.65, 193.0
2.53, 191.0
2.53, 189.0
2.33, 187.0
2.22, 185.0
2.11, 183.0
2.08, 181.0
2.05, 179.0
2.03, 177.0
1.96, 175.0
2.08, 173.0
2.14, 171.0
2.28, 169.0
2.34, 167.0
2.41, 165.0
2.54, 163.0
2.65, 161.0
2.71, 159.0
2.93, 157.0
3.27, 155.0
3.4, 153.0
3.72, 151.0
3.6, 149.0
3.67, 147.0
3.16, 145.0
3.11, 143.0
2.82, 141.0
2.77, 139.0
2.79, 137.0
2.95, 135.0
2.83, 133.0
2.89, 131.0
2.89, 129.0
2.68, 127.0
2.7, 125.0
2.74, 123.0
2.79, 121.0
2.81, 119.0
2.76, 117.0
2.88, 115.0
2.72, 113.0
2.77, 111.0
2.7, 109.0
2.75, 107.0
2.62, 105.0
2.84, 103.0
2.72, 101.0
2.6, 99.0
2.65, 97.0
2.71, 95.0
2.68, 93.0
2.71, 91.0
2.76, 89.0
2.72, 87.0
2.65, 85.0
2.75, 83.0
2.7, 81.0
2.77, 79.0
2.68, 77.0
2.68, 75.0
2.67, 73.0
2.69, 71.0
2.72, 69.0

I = 0.12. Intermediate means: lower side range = 3.08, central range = 2.53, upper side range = 2.63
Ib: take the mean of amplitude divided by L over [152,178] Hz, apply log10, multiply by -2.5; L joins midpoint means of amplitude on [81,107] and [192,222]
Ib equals 0.070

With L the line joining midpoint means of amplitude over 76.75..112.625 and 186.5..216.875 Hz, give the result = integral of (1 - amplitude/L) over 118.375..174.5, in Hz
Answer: -2.7 Hz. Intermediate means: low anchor 2.71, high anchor 2.71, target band 2.84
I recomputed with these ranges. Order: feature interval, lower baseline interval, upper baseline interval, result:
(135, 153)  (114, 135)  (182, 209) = -0.16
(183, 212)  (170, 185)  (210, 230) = -0.24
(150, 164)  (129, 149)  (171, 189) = -0.15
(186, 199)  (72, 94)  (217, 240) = -0.23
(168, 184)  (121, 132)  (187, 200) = 0.27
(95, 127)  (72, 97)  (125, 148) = 0.04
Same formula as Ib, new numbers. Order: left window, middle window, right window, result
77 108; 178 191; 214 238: -0.03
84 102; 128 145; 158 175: -0.16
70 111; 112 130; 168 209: -0.06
